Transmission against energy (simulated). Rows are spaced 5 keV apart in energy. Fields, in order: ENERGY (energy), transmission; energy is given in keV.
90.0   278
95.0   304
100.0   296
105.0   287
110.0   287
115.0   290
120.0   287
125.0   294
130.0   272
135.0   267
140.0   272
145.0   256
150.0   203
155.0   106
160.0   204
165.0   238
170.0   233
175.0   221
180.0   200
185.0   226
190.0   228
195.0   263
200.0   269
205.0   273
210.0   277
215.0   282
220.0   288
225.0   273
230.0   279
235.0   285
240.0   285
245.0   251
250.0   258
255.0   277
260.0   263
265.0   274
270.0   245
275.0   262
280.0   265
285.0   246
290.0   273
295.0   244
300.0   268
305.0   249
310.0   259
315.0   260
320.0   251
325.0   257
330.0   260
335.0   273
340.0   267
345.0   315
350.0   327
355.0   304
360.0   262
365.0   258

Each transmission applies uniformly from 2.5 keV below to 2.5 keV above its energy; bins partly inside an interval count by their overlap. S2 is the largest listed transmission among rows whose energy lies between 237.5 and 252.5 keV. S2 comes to 285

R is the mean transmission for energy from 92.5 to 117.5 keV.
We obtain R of 293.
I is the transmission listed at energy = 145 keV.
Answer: 256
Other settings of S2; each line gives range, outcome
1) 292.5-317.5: 268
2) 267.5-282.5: 265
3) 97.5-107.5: 296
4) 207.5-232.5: 288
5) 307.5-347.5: 315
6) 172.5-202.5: 269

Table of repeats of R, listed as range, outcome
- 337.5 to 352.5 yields 303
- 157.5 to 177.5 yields 224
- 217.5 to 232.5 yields 280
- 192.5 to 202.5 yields 266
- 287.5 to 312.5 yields 259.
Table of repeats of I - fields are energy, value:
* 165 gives 238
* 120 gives 287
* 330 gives 260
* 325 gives 257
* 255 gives 277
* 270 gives 245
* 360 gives 262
